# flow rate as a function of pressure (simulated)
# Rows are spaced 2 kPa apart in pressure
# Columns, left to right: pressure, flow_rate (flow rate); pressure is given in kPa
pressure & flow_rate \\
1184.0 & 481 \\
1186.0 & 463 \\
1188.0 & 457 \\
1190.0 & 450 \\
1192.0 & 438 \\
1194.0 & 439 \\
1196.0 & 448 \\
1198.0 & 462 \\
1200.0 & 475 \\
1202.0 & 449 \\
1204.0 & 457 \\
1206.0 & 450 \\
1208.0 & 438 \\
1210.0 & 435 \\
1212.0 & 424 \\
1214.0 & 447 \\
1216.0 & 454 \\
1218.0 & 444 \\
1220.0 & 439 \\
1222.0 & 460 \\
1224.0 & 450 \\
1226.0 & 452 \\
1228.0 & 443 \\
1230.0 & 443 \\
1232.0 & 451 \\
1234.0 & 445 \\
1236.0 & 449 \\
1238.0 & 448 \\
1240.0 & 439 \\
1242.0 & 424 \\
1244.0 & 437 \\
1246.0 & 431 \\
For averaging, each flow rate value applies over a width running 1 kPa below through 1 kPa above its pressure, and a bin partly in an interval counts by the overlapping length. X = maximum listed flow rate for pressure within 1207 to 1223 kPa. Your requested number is 460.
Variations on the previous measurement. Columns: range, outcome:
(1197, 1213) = 475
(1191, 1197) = 448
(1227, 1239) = 451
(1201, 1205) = 457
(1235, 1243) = 449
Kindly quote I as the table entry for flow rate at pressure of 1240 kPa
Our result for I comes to 439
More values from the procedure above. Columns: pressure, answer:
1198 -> 462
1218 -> 444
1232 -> 451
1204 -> 457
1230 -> 443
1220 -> 439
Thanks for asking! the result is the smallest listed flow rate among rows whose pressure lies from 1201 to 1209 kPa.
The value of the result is 438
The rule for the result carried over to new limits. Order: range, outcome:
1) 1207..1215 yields 424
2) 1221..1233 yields 443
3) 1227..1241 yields 439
